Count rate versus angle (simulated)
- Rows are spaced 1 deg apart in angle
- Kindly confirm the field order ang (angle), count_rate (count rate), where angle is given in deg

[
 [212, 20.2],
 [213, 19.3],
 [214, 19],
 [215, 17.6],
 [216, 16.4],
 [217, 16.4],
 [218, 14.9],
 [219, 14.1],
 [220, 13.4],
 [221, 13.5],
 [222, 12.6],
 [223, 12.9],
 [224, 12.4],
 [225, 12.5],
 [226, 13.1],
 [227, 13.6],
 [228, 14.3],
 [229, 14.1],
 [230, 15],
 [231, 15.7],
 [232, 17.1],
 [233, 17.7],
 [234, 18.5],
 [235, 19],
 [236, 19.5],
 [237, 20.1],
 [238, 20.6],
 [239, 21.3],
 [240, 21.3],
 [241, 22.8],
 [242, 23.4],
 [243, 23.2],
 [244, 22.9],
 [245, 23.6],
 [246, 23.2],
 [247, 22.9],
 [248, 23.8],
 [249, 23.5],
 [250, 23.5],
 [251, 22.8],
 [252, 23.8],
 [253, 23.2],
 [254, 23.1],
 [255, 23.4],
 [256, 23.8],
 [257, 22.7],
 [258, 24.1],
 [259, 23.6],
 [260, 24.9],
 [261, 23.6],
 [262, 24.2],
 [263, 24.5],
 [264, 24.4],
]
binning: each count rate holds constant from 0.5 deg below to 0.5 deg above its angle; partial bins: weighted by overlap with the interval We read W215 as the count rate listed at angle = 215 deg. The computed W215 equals 17.6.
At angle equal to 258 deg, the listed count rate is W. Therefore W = 24.1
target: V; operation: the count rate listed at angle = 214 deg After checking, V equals 19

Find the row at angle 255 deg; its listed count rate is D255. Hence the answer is 23.4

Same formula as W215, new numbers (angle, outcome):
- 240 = 21.3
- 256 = 23.8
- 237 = 20.1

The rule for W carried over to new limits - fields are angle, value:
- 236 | 19.5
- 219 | 14.1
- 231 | 15.7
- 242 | 23.4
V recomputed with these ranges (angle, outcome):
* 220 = 13.4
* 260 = 24.9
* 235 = 19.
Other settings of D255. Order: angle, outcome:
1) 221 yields 13.5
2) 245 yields 23.6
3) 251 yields 22.8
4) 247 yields 22.9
